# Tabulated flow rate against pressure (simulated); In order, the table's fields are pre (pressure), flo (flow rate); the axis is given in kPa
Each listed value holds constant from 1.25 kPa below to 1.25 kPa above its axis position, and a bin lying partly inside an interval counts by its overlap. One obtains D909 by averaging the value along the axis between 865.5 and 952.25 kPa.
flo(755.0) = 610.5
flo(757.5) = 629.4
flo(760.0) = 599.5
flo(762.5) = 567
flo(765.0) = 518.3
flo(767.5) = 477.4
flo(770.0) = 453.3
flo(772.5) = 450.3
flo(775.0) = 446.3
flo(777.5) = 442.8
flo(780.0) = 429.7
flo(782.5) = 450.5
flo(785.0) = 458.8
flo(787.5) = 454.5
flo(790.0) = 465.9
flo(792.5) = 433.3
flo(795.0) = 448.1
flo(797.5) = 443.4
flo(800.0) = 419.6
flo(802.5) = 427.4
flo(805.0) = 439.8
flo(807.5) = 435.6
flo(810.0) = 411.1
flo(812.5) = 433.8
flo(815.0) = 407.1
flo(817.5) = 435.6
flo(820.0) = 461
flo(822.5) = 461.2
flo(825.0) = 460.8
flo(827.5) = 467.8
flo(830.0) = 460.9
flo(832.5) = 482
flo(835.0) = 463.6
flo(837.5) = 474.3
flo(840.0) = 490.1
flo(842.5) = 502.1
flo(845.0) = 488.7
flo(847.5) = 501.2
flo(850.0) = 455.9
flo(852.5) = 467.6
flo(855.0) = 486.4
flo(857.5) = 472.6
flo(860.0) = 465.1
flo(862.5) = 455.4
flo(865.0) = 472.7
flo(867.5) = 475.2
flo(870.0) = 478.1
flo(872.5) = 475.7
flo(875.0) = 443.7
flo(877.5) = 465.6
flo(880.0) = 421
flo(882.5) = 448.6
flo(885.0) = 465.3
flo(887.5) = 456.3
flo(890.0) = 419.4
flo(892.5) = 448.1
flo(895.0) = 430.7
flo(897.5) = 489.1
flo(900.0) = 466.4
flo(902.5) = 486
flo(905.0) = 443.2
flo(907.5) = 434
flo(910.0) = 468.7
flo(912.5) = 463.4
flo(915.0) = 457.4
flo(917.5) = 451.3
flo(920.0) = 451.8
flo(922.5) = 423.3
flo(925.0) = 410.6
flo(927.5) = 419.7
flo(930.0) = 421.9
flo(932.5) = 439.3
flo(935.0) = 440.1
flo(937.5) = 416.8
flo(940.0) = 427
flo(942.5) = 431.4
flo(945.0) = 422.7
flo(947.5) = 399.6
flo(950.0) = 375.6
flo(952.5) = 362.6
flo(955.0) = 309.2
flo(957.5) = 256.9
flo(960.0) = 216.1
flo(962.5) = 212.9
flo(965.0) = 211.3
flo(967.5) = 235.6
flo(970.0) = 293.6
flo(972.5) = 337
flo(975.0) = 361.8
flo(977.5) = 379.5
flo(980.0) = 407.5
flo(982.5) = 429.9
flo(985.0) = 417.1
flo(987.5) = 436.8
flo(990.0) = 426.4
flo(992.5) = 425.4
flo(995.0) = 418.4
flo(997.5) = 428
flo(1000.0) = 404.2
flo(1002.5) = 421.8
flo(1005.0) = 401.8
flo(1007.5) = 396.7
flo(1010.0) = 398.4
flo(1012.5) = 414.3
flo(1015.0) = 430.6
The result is 442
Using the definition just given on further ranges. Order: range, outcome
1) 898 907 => 465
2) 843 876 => 473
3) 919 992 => 372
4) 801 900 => 459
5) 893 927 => 451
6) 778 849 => 454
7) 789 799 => 447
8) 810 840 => 455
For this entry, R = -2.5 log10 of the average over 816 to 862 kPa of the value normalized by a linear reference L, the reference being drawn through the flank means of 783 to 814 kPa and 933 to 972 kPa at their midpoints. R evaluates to -0.15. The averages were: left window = 439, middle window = 471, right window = 336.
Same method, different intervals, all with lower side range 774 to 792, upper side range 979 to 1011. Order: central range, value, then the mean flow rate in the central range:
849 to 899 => -0.06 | 460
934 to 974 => 0.26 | 334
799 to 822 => 0.03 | 431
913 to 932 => -0.02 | 435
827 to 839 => -0.07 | 470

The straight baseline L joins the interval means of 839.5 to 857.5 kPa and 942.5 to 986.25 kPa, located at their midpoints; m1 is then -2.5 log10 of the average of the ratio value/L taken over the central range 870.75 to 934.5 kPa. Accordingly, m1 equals -0.09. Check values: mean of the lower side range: 484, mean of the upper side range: 334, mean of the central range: 448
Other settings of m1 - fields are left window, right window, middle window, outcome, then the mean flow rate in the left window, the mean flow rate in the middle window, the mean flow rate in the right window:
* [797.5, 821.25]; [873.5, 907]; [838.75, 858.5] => -0.10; 431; 483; 452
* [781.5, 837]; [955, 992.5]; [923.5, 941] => -0.18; 447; 425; 333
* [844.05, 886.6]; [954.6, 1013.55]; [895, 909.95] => -0.07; 467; 461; 361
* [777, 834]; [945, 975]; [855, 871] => -0.20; 445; 471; 300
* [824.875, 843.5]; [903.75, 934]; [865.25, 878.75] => -0.02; 476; 468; 440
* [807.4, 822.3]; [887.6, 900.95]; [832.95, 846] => -0.11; 432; 484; 451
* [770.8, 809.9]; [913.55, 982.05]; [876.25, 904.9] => -0.15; 442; 454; 370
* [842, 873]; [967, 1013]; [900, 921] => -0.04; 476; 458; 393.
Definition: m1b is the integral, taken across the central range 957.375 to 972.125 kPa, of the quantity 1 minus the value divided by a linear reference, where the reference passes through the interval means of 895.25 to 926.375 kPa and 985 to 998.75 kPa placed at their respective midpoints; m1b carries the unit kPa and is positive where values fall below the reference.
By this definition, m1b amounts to 6.5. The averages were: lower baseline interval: 453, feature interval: 242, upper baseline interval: 426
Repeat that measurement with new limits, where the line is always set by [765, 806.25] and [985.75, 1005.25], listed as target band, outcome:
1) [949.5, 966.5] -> 6.1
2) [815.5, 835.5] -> -0.7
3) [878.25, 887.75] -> -0.3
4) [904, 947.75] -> -0.5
